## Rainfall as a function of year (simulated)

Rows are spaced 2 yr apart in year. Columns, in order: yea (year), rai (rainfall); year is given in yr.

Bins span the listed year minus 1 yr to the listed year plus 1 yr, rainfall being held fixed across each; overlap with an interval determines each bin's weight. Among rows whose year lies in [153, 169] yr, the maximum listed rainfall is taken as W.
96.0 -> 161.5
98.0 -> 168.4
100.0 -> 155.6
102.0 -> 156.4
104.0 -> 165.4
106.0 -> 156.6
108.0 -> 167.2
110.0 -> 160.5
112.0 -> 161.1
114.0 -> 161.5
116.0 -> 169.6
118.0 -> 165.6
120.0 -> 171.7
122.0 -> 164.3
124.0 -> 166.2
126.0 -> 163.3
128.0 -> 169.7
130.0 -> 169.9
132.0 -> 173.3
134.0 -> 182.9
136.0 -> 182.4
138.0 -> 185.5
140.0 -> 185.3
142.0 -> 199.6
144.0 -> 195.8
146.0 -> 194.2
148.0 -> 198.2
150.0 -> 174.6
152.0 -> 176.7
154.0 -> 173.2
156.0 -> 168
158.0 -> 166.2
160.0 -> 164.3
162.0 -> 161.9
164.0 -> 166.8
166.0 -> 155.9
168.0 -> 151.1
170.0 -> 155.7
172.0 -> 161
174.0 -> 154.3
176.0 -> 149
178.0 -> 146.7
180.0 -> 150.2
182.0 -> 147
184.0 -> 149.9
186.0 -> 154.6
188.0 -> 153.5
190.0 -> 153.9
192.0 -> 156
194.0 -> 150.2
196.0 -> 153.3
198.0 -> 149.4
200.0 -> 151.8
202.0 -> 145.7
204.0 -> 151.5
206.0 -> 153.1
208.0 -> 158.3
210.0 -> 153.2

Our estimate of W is 173.2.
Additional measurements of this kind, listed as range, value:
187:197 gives 156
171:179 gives 161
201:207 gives 153.1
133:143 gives 199.6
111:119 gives 169.6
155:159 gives 168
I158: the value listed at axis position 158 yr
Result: 166.2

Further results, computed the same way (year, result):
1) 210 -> 153.2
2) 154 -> 173.2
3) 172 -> 161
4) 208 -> 158.3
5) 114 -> 161.5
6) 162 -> 161.9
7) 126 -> 163.3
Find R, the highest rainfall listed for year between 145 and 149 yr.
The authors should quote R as 198.2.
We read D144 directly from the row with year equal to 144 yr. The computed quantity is 195.8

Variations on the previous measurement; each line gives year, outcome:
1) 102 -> 156.4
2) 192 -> 156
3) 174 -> 154.3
